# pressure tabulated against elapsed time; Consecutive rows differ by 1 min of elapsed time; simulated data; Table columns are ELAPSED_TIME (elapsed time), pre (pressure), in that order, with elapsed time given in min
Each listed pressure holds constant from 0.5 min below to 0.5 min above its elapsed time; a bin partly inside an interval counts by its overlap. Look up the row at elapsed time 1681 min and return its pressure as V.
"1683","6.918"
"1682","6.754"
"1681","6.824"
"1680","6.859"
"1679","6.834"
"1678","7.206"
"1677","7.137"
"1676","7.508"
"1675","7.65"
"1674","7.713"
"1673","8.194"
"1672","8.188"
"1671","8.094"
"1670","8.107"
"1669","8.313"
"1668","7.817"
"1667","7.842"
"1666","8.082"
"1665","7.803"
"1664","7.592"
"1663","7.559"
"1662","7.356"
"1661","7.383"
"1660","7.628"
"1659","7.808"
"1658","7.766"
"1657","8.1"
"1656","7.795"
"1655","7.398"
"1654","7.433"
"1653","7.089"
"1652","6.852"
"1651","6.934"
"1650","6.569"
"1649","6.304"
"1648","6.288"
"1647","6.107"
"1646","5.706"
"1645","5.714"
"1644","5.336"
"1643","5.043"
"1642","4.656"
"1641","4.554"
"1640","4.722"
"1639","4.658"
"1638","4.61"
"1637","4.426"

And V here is 6.824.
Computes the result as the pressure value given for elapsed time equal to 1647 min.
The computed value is 6.107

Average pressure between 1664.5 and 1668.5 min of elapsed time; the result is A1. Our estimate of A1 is 7.89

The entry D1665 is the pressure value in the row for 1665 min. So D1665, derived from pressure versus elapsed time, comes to 7.803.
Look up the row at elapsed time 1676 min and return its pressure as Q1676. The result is 7.508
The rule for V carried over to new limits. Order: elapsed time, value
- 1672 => 8.188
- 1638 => 4.61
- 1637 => 4.426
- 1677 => 7.137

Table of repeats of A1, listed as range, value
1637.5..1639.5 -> 4.63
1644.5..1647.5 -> 5.84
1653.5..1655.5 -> 7.42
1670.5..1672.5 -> 8.14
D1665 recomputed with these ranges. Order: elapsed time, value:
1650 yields 6.569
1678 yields 7.206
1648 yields 6.288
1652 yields 6.852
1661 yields 7.383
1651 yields 6.934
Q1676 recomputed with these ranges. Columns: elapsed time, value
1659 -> 7.808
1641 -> 4.554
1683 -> 6.918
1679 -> 6.834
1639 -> 4.658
